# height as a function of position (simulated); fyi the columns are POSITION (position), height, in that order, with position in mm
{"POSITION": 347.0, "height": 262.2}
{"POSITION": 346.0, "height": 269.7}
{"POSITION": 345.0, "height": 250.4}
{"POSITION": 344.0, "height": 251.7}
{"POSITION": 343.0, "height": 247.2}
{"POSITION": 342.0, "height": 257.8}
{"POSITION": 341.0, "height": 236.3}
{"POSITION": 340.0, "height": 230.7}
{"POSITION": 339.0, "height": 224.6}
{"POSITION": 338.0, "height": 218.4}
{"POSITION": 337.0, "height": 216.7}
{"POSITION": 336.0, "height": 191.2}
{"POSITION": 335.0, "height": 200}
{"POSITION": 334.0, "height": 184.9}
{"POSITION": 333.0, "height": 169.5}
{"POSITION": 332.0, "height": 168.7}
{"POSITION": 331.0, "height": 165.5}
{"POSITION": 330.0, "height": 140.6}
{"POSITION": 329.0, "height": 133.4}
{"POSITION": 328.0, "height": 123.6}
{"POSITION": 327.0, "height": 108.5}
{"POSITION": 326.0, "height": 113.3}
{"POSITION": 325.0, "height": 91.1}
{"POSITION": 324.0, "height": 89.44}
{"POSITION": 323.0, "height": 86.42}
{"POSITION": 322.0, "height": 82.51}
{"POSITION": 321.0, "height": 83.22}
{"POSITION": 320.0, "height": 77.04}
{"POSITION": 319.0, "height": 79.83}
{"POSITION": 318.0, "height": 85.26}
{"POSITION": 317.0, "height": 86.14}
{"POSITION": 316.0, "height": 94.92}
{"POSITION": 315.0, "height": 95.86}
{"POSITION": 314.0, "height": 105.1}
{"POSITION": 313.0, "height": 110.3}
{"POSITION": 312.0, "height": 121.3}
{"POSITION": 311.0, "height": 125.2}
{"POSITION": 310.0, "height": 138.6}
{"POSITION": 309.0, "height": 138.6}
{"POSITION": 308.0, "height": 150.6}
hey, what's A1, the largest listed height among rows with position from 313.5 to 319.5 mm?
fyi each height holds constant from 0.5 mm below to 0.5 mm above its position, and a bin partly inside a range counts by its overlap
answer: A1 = 105.1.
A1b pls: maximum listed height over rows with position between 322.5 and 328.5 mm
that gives 123.6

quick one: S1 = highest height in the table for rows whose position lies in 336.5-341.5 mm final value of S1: 236.3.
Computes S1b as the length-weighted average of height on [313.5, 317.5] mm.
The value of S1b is 95.5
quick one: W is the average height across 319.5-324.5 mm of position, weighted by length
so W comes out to 83.7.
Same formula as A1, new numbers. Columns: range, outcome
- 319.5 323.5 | 86.42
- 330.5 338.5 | 218.4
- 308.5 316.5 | 138.6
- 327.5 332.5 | 168.7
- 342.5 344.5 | 251.7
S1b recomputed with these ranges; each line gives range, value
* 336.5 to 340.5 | 223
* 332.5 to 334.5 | 177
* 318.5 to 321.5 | 80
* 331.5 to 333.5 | 169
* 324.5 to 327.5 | 104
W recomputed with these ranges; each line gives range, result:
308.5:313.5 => 127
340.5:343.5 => 247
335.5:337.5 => 204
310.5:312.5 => 123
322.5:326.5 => 95.1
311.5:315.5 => 108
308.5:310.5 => 139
